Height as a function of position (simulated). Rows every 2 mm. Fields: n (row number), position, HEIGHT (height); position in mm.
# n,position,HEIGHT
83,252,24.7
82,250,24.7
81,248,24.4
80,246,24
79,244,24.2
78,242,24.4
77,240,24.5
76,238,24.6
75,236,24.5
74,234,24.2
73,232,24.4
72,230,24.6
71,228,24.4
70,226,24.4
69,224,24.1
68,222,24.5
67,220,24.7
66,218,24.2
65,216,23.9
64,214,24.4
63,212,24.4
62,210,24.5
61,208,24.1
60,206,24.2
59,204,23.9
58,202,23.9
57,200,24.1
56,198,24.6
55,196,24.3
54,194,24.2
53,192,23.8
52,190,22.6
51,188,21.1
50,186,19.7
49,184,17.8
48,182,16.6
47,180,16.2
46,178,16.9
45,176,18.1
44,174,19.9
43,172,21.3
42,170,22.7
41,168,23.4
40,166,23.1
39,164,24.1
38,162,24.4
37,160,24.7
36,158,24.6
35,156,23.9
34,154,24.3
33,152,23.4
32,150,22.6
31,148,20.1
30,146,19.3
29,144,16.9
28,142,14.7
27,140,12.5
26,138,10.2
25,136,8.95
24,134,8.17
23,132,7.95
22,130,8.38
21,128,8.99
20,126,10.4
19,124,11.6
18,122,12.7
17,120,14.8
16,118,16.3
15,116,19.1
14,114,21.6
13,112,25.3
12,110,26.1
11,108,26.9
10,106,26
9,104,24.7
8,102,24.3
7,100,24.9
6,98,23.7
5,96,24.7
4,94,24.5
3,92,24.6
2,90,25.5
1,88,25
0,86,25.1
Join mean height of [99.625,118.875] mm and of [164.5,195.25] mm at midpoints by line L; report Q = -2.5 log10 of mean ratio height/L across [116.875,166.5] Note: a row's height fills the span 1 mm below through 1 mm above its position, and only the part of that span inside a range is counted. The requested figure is 0.30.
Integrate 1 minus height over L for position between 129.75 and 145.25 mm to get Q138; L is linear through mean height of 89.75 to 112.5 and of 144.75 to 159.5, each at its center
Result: 8.0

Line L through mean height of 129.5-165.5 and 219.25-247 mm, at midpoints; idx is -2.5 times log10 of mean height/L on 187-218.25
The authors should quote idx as -0.085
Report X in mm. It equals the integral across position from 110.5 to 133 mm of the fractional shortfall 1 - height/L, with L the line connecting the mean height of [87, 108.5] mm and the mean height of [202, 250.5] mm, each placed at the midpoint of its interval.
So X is 9.3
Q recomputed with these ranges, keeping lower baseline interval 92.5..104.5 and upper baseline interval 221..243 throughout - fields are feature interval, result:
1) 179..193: 0.235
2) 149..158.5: 0.033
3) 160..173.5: 0.058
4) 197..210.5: 0.011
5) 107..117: 0.030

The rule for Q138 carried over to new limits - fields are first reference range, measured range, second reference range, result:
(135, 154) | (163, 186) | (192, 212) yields 0.7 mm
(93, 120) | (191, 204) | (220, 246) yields 0.0 mm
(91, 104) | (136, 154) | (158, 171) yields 5.0 mm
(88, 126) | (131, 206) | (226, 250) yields 10.0 mm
